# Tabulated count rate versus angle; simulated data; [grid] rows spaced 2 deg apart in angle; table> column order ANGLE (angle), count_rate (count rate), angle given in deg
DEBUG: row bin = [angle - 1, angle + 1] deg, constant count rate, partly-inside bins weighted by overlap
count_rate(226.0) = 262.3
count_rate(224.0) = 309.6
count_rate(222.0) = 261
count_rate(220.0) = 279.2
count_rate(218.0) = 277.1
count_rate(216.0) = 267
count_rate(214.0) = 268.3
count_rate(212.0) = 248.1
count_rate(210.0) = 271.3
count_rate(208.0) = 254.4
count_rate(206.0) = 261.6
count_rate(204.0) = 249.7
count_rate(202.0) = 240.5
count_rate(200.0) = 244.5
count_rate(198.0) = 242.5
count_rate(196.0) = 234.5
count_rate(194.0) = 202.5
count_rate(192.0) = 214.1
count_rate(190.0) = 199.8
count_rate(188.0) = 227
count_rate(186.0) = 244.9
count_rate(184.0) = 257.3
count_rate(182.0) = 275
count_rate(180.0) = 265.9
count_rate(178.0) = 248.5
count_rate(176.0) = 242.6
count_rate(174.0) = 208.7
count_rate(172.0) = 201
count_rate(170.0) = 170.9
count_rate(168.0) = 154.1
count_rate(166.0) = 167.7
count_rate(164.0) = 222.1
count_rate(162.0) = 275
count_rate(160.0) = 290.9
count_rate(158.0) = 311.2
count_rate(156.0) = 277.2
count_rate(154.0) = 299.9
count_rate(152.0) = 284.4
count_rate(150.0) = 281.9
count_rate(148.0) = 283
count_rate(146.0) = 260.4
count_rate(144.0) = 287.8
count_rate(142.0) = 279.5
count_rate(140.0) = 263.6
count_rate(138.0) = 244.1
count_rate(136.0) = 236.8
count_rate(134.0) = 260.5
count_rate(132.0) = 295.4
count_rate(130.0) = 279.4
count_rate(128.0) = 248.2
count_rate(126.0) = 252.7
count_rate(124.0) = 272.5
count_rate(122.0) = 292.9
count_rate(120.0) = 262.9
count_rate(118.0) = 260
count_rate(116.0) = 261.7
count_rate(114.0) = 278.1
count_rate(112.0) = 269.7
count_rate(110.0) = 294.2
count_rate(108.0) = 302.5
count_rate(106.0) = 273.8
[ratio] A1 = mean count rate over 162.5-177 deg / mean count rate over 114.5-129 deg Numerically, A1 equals 0.75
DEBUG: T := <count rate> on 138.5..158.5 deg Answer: 281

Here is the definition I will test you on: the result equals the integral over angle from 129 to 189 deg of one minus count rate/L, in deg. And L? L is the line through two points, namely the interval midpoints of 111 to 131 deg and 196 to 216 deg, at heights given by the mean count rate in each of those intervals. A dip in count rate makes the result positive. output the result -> 1.9 deg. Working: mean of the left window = 268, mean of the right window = 253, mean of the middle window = 253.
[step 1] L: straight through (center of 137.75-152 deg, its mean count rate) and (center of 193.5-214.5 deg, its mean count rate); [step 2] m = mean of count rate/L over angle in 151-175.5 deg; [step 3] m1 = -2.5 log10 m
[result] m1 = 0.12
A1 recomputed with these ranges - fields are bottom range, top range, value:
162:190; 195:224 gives 1.16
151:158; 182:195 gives 0.79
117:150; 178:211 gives 0.91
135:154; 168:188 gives 0.85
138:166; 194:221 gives 0.93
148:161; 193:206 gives 0.82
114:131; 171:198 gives 0.87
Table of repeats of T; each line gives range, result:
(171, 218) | 243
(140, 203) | 245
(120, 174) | 257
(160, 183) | 224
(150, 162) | 290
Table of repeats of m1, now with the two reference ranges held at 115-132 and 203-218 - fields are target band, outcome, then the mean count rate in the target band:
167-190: 0.169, 226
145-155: -0.063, 282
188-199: 0.195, 219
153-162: -0.106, 293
